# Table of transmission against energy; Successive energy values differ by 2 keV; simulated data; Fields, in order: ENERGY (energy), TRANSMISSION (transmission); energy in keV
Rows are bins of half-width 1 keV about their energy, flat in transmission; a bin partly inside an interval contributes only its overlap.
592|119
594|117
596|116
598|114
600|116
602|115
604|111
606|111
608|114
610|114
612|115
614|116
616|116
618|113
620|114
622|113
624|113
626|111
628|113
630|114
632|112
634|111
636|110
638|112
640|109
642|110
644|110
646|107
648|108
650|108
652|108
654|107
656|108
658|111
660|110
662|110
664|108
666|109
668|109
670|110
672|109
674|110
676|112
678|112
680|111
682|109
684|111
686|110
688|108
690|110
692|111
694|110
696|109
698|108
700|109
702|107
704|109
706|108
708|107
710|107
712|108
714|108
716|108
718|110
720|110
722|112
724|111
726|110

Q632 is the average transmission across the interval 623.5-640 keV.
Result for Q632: 112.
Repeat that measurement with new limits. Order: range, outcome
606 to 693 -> 111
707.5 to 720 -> 108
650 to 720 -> 109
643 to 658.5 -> 108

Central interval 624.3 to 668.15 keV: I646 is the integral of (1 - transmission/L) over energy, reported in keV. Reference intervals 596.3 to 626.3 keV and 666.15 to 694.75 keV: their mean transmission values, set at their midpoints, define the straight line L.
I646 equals 0.8 keV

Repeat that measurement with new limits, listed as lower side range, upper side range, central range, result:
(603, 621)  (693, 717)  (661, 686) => 0.01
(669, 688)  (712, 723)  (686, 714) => 0.32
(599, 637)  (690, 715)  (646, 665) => 0.44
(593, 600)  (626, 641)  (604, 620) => 0.00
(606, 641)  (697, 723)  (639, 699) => 0.64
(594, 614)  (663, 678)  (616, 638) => 0.03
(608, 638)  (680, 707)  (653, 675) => 0.34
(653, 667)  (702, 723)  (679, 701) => -0.17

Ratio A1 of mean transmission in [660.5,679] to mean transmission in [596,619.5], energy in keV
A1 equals 1.0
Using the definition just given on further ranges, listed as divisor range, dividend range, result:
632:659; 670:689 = 1.01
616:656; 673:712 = 0.99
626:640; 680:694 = 0.98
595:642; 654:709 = 0.97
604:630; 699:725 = 0.96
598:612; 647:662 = 0.96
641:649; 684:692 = 1.01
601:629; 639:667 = 0.96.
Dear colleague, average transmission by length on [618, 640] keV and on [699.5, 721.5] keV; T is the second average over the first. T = 0.97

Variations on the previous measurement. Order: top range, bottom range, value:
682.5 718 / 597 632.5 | 0.96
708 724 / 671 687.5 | 0.99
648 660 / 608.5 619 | 0.95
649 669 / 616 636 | 0.97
